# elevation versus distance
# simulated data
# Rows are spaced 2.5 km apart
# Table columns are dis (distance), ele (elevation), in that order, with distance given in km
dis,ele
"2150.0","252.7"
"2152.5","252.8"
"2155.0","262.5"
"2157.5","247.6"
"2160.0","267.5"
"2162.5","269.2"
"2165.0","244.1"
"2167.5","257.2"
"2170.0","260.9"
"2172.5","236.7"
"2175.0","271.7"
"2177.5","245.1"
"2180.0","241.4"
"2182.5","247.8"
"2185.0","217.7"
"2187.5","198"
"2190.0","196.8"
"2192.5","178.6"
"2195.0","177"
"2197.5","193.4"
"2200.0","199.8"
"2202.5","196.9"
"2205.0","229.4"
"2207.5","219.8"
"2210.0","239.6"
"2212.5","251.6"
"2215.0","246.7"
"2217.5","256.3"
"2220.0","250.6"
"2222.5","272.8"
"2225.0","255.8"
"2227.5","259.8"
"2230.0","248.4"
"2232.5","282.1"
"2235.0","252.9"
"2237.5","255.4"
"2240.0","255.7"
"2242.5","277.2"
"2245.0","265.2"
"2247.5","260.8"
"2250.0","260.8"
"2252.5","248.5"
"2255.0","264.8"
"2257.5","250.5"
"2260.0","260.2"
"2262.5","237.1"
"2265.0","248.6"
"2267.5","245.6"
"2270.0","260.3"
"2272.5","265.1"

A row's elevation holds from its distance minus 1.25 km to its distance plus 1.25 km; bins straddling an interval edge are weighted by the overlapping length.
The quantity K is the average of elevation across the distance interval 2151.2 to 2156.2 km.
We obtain 258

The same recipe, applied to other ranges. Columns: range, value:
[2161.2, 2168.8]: 257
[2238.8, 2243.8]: 267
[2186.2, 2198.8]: 189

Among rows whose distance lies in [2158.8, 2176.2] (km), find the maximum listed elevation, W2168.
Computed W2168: 271.7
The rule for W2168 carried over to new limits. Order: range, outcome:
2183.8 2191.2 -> 217.7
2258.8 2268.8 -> 260.2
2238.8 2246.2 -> 277.2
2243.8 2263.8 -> 265.2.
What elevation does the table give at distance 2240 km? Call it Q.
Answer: 255.7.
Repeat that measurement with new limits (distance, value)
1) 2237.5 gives 255.4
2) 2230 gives 248.4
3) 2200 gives 199.8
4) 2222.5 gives 272.8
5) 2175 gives 271.7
